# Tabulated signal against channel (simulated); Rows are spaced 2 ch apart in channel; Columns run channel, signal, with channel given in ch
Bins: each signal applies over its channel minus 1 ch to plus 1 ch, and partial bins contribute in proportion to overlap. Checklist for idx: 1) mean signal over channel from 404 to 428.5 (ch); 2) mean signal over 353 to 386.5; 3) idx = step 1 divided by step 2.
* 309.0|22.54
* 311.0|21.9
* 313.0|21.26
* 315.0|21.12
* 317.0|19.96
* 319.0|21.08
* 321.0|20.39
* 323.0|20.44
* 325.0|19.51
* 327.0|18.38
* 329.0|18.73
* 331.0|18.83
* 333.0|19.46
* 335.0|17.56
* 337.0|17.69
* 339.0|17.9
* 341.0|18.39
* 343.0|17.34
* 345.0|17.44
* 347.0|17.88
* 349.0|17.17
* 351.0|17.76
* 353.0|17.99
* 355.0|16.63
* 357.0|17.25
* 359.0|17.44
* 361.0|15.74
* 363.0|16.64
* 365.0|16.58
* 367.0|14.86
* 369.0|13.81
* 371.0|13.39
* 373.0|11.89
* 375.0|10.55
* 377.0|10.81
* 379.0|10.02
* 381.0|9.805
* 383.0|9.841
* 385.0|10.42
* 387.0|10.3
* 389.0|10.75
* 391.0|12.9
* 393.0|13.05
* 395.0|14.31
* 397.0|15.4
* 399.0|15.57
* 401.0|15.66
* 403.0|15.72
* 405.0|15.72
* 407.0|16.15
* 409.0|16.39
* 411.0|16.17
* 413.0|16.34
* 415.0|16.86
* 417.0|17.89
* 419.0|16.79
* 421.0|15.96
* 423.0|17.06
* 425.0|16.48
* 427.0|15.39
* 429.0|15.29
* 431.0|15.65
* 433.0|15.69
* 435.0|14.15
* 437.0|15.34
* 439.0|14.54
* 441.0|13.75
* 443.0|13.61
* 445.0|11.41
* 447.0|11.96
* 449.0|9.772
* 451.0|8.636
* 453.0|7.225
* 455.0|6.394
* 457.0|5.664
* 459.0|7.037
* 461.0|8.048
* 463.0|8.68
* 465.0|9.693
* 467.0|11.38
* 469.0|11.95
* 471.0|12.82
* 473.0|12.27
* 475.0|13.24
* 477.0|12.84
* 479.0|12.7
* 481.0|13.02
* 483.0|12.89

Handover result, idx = 1.21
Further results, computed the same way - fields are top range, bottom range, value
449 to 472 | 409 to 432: 0.54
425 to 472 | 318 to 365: 0.64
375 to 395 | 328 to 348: 0.61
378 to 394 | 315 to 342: 0.57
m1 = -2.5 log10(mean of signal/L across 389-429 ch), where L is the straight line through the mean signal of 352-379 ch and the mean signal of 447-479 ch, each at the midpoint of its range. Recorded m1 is -0.24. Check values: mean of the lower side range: 14.7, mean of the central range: 15.6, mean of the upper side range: 9.87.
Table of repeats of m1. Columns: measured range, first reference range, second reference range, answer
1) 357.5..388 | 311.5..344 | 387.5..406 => 0.24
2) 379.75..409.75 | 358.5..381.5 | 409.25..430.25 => 0.12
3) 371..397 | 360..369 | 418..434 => 0.35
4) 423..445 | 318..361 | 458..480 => -0.15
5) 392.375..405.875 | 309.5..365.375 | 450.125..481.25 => -0.05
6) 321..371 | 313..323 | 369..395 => -0.07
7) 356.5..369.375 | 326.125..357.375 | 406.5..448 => 0.08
